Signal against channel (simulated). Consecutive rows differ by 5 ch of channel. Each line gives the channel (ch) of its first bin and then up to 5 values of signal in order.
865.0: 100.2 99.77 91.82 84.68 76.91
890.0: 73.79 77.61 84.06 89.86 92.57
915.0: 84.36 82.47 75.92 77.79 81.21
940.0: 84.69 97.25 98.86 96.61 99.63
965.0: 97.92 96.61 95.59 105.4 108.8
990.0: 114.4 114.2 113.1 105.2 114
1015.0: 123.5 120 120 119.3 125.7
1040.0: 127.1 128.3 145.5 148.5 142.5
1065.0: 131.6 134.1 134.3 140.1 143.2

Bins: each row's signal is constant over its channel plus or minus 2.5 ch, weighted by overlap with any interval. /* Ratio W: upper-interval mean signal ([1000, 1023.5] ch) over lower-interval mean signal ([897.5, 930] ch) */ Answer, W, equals 1.4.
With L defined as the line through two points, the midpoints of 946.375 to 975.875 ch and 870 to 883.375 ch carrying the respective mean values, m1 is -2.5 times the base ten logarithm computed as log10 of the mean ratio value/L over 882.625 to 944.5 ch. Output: 0.13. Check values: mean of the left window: 89.7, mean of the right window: 97.6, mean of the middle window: 82.3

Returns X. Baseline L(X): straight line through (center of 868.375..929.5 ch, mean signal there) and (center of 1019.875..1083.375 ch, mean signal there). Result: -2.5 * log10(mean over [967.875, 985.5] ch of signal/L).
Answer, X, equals 0.083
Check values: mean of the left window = 84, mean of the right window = 133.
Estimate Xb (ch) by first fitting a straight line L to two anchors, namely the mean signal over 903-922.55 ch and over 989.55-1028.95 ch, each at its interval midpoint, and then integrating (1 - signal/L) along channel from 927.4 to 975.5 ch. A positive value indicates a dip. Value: 3.1 ch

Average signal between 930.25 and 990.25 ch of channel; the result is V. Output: 96.7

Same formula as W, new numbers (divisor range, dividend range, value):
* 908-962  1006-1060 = 1.44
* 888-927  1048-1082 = 1.68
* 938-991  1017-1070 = 1.32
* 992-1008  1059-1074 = 1.22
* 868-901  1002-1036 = 1.41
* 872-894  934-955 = 1.12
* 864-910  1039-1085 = 1.59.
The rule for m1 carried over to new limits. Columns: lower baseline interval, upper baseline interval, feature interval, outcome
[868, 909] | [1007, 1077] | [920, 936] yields 0.22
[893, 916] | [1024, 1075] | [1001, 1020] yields 0.05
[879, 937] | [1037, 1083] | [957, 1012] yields 0.04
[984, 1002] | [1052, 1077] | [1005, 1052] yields 0.02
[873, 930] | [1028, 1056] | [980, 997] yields 0.02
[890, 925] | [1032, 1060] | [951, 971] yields 0.06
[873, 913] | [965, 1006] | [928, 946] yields 0.12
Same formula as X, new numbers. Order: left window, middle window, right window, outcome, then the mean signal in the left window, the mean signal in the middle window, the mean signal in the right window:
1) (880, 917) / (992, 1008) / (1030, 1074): 0.06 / 82.8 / 111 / 134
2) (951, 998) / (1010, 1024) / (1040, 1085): 0.00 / 103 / 120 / 138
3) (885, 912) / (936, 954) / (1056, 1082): 0.06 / 82.8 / 92.8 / 137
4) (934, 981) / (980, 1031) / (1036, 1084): 0.00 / 95.5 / 115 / 137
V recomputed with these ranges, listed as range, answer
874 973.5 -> 87.2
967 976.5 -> 96.2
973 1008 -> 108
